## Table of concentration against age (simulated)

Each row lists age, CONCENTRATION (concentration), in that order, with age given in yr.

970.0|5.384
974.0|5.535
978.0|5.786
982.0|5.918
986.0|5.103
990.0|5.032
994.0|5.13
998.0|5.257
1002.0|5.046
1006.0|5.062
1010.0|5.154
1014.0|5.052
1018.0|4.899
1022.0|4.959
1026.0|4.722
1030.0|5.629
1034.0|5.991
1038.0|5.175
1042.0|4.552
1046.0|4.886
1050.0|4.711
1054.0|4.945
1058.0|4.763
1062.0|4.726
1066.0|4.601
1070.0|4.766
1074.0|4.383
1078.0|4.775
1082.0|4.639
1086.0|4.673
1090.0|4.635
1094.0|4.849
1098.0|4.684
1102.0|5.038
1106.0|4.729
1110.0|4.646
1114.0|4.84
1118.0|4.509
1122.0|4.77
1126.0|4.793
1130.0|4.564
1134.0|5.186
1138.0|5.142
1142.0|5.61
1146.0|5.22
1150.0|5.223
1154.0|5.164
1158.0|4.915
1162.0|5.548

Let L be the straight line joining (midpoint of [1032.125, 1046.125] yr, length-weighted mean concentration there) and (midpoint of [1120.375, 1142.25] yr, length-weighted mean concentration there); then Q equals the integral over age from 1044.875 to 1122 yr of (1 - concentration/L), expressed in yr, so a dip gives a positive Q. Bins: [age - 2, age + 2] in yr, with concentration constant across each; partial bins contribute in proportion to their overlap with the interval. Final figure 5.3 yr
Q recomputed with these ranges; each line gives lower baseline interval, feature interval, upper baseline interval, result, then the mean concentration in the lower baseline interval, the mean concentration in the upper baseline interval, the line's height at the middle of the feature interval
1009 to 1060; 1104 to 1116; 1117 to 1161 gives 0.70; 5.03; 5.03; 5.03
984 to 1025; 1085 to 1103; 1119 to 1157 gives 1.03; 5.06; 5.06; 5.06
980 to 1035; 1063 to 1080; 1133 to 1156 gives 1.92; 5.2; 5.26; 5.23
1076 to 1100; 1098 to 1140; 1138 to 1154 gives 1.75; 4.71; 5.3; 5.03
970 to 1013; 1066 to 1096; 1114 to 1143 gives 2.23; 5.3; 4.91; 5.04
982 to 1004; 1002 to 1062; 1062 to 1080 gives -1.37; 5.19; 4.64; 4.91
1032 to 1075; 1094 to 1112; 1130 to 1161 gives 0.91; 4.87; 5.18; 5.04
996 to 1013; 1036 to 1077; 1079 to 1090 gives 0.63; 5.13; 4.66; 4.82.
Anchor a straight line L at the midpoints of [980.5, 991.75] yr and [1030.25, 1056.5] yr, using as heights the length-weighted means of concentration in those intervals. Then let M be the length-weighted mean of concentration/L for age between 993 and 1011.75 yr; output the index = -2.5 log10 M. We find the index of 0.03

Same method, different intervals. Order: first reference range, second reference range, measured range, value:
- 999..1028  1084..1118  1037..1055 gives 0.02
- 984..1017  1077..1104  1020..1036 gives -0.07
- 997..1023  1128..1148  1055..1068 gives 0.08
